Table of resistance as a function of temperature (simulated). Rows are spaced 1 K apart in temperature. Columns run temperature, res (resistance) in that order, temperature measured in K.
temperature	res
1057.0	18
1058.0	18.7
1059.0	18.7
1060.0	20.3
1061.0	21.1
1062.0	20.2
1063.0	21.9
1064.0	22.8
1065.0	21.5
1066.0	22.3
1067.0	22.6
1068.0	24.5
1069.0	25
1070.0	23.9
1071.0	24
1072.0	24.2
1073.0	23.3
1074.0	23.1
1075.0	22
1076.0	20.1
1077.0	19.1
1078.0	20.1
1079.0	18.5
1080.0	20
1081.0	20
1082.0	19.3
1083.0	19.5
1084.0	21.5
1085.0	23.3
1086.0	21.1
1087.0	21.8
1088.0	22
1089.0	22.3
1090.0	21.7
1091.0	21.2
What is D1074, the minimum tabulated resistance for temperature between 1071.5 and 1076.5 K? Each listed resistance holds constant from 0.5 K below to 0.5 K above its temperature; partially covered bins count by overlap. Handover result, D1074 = 20.1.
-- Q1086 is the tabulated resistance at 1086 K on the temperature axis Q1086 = 21.1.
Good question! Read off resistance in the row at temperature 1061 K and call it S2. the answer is 21.1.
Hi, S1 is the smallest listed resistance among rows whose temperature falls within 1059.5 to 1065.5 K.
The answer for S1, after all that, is 20.2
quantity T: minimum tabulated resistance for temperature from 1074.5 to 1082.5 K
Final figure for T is 18.5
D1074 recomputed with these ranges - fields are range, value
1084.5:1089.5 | 21.1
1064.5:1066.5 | 21.5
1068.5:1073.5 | 23.3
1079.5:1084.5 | 19.3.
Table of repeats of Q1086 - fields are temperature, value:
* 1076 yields 20.1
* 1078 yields 20.1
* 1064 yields 22.8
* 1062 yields 20.2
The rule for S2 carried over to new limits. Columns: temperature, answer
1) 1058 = 18.7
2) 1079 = 18.5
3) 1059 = 18.7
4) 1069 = 25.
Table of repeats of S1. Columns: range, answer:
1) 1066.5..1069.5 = 22.6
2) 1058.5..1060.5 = 18.7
